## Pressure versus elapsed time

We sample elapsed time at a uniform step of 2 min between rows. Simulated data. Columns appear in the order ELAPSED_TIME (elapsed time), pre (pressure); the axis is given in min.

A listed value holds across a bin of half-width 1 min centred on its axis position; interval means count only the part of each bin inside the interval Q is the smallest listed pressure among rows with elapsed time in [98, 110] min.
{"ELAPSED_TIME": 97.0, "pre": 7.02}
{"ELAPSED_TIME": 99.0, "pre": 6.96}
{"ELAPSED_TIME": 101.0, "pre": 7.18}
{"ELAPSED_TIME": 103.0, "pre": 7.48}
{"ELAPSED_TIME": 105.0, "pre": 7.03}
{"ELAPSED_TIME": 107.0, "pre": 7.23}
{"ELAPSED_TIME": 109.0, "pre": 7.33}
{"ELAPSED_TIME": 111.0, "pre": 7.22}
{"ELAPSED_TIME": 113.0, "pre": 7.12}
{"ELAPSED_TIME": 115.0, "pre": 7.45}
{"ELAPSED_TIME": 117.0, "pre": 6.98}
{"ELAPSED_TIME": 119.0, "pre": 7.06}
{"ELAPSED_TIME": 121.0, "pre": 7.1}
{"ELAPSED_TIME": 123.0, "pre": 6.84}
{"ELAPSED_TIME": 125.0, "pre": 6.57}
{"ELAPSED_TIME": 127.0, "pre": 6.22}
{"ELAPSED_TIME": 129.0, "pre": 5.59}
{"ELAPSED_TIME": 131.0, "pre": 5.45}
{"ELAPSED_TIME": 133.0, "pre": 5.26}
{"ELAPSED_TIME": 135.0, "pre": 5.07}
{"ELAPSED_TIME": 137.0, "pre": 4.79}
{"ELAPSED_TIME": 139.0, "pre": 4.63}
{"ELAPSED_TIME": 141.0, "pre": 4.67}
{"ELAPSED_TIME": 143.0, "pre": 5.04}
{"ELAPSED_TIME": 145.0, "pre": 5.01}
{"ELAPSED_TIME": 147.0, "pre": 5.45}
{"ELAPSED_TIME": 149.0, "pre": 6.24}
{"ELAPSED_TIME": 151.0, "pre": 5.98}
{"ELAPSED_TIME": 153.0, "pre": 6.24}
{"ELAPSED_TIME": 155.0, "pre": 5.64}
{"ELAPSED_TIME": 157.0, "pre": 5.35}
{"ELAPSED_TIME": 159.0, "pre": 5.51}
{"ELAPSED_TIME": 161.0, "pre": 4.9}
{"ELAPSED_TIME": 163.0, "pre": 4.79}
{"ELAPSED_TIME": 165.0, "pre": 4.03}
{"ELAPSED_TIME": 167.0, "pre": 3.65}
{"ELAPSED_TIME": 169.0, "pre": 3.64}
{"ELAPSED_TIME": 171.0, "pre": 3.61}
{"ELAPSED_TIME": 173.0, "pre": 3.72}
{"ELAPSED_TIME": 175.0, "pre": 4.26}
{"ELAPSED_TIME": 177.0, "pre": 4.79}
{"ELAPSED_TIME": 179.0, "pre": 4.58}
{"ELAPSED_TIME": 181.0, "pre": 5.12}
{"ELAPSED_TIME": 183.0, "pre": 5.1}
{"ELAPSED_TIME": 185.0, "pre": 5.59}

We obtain 6.96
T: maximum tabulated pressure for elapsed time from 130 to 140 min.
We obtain 5.45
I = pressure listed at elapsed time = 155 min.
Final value 5.64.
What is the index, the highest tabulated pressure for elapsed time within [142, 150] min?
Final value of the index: 6.24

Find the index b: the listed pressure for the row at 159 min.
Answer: 5.51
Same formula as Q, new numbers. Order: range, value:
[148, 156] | 5.64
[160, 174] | 3.61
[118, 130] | 5.59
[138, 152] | 4.63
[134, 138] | 4.79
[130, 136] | 5.07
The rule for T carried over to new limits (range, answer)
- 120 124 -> 7.1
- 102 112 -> 7.48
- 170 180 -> 4.79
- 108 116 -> 7.45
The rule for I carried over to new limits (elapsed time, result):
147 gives 5.45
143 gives 5.04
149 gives 6.24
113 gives 7.12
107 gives 7.23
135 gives 5.07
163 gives 4.79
